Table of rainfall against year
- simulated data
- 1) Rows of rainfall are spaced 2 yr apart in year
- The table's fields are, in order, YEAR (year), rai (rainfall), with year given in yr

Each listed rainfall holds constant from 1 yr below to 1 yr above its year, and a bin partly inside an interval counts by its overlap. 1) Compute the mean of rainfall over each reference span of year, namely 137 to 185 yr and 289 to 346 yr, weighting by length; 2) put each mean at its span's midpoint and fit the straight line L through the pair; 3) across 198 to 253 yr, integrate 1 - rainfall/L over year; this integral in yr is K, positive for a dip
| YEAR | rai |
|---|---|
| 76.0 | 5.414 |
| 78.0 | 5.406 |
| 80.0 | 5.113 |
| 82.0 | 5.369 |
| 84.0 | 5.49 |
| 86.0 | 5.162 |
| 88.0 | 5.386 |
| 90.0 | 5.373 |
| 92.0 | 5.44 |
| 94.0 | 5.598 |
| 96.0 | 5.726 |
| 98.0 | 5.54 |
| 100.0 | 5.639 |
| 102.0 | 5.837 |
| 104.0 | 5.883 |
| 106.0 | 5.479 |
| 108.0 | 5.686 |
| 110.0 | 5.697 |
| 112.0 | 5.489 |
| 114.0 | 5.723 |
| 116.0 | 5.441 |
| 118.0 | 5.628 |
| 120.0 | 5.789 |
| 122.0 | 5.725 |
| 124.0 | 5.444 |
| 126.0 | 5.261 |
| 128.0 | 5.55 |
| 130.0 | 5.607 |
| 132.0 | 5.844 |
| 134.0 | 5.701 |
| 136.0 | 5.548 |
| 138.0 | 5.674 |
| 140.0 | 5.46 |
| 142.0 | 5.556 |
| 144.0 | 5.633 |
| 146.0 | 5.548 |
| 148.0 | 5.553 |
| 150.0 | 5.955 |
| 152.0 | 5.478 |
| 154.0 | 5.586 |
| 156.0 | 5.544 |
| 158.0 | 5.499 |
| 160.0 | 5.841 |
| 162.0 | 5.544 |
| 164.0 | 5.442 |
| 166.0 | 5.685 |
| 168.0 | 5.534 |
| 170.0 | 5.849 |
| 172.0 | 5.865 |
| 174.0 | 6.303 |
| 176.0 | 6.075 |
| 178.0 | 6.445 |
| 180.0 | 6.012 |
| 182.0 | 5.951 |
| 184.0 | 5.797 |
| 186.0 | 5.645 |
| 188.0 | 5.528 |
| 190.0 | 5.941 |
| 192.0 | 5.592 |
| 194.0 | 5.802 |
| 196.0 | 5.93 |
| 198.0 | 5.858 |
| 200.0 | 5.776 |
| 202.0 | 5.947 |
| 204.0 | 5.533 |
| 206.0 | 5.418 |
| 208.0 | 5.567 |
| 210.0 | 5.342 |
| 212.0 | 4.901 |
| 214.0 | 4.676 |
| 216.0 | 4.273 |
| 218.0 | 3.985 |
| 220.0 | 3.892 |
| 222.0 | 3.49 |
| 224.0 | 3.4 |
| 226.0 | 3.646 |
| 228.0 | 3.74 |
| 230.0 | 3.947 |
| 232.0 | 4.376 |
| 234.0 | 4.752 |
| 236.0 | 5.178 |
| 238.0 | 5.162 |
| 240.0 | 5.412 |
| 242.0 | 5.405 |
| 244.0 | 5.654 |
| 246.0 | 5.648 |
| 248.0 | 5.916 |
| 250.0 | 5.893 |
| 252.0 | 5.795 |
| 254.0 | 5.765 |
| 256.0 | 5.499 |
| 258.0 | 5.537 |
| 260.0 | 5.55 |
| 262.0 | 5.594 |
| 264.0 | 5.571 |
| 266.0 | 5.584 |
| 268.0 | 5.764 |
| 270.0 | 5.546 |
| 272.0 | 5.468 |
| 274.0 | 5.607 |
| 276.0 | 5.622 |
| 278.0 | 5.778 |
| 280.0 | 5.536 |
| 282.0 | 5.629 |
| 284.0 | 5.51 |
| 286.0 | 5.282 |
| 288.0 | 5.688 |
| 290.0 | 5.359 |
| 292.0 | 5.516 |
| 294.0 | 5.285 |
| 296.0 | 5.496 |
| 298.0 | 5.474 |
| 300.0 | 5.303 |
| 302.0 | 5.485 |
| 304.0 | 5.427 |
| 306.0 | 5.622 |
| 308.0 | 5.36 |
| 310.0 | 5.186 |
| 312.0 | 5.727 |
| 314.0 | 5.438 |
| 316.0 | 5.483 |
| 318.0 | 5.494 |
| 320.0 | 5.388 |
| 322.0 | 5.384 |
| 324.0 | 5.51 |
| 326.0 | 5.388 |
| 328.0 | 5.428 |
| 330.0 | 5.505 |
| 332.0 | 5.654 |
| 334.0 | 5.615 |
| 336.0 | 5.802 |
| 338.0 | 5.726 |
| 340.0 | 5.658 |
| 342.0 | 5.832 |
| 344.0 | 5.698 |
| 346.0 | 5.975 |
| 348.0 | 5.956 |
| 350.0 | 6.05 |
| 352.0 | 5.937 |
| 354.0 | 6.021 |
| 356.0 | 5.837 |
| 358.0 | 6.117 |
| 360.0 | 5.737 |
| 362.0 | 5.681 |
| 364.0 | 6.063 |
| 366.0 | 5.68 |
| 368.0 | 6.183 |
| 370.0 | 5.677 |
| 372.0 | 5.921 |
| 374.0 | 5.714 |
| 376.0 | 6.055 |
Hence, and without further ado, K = 7.0 yr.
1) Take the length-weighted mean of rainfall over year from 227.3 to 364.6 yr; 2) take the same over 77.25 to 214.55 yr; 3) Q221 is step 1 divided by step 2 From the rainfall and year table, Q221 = 0.98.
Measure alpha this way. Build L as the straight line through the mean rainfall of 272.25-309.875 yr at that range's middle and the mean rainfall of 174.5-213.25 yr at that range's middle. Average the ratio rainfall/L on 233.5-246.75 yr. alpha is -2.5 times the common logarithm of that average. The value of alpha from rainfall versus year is 0.06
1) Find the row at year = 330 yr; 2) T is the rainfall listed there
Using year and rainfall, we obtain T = 5.505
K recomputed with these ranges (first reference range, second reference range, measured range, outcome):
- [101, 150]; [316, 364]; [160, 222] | 1.5 yr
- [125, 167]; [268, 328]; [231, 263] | 0.4 yr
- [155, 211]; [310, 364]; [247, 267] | 0.2 yr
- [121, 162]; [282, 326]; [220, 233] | 4.1 yr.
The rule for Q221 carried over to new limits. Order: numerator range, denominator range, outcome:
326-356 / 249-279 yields 1.02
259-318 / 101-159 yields 0.98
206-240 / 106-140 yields 0.79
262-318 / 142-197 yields 0.96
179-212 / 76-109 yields 1.04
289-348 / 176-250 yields 1.07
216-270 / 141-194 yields 0.87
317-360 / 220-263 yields 1.14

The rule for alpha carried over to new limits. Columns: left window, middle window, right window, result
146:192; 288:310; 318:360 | 0.058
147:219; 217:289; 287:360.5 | 0.090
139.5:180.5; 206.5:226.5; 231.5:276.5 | 0.271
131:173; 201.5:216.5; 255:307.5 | 0.075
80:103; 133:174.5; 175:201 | 0.017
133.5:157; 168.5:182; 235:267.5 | -0.087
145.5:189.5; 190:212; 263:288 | 0.010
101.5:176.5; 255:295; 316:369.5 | 0.031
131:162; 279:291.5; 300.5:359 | 0.027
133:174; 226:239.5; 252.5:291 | 0.238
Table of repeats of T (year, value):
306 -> 5.622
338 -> 5.726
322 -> 5.384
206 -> 5.418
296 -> 5.496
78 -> 5.406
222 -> 3.49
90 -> 5.373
